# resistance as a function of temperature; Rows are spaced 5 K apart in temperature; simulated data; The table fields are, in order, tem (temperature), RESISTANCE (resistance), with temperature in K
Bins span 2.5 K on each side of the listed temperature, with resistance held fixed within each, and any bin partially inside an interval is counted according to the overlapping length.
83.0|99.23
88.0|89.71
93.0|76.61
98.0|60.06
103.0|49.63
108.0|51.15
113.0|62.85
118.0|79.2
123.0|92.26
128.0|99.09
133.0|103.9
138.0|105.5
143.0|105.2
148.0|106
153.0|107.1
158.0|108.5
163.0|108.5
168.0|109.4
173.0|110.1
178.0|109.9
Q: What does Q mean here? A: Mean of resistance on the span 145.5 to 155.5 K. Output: 107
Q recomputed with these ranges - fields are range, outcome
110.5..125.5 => 78.1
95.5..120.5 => 60.6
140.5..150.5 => 106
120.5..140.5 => 100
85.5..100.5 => 75.5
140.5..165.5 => 107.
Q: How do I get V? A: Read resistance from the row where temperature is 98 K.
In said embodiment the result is 60.06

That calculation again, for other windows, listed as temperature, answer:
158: 108.5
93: 76.61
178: 109.9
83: 99.23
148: 106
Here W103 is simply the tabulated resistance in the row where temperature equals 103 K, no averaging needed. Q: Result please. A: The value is 49.63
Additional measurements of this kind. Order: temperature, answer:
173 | 110.1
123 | 92.26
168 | 109.4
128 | 99.09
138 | 105.5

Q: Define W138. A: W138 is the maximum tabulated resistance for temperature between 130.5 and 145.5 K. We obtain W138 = 105.5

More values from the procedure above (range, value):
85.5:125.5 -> 92.26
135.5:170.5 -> 109.4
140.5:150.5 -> 106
